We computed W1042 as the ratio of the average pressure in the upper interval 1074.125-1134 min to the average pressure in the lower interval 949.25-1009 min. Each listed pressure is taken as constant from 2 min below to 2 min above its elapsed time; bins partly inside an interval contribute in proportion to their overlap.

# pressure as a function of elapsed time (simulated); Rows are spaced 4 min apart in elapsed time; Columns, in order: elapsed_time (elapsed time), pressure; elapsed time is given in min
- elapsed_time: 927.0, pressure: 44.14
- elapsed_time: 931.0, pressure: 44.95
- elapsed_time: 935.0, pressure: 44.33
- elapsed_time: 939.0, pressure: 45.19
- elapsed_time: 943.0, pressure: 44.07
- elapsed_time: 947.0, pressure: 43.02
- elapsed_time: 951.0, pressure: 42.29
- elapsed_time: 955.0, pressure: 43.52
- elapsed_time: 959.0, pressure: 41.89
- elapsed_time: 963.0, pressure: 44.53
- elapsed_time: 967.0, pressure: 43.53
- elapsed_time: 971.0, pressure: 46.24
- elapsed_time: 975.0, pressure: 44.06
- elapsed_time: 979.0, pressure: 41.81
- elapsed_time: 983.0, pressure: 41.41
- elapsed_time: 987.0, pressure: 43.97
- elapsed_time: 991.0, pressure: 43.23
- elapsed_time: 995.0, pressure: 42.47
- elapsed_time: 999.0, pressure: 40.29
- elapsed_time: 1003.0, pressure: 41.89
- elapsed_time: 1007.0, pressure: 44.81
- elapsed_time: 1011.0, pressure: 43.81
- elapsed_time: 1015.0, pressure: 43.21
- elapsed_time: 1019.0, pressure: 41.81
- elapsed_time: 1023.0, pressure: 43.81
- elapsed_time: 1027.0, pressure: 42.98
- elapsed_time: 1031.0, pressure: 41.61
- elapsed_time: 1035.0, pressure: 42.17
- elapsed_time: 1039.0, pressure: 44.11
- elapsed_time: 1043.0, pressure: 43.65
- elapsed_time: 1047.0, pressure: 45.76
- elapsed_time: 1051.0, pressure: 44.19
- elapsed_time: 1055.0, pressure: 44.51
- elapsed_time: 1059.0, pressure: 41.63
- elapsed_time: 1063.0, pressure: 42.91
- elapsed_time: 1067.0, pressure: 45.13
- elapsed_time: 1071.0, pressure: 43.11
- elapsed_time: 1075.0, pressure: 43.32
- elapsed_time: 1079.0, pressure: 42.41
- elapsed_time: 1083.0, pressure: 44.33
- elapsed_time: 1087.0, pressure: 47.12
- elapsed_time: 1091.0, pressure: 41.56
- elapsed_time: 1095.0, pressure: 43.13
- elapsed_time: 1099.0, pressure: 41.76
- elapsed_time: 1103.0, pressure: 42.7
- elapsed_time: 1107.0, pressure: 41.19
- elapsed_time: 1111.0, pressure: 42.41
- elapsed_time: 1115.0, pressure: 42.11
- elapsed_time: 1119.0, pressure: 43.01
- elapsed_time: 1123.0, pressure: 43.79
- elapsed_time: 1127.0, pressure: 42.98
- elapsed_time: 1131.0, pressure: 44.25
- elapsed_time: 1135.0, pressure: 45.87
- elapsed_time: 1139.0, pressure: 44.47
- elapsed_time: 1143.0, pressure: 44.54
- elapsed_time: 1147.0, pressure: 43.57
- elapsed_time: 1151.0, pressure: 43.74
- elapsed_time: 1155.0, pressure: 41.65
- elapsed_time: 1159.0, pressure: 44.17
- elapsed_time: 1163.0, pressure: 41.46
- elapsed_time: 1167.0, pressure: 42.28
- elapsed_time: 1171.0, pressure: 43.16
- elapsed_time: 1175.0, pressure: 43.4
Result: 1.00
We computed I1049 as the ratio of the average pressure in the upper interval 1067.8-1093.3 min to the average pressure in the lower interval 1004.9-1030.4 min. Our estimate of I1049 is 1.01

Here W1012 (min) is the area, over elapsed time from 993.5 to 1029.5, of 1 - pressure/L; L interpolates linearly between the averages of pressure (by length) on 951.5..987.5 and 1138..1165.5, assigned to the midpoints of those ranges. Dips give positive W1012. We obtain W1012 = 0.5 min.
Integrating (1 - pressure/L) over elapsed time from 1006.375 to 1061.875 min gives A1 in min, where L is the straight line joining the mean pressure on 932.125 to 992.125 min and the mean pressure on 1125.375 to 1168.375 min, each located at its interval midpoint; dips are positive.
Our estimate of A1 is 0.2 min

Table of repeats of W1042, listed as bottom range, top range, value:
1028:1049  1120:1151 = 1.02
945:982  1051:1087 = 1.01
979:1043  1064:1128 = 1.01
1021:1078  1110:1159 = 1.00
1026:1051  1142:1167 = 0.99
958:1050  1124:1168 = 1.01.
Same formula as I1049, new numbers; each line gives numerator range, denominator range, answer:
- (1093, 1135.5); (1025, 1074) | 0.99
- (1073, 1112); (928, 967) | 0.98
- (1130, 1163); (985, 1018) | 1.02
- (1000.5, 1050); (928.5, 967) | 0.99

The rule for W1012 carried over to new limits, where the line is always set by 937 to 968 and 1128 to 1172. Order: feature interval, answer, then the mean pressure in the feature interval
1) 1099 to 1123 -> 0.7 min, 42.4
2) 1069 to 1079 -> 0.1 min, 43.1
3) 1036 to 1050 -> -0.3 min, 44.3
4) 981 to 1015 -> 0.6 min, 42.8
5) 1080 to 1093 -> -0.2 min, 44.2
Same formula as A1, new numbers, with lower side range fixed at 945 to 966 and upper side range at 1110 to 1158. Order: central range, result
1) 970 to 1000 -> 0.2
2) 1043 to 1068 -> -0.3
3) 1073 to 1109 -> 0.3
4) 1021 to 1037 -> 0.2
